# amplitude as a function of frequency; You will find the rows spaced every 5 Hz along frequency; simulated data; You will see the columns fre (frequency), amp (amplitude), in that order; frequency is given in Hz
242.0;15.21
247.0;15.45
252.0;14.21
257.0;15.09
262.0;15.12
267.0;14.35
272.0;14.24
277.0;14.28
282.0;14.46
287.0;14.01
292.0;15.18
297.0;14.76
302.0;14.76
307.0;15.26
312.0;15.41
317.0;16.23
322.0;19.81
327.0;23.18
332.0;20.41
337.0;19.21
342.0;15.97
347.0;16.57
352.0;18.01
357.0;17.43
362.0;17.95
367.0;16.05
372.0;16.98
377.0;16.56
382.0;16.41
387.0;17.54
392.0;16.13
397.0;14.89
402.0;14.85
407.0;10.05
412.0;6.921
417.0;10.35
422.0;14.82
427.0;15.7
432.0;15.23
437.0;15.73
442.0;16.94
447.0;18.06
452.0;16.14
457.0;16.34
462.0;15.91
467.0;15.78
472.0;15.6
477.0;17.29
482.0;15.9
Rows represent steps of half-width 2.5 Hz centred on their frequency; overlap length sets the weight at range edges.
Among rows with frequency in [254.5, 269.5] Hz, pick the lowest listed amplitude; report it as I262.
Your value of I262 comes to 14.35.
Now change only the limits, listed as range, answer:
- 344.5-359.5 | 16.57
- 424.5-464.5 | 15.23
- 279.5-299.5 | 14.01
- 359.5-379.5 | 16.05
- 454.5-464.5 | 15.91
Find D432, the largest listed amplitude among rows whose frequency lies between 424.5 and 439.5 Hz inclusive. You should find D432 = 15.73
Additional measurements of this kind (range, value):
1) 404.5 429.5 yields 15.7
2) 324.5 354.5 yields 23.18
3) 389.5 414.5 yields 16.13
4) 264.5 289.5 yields 14.46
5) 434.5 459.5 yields 18.06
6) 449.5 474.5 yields 16.34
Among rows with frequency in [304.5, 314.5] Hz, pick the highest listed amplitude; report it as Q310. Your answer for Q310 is 15.41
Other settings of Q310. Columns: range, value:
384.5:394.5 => 17.54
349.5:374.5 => 18.01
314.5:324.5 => 19.81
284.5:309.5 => 15.26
